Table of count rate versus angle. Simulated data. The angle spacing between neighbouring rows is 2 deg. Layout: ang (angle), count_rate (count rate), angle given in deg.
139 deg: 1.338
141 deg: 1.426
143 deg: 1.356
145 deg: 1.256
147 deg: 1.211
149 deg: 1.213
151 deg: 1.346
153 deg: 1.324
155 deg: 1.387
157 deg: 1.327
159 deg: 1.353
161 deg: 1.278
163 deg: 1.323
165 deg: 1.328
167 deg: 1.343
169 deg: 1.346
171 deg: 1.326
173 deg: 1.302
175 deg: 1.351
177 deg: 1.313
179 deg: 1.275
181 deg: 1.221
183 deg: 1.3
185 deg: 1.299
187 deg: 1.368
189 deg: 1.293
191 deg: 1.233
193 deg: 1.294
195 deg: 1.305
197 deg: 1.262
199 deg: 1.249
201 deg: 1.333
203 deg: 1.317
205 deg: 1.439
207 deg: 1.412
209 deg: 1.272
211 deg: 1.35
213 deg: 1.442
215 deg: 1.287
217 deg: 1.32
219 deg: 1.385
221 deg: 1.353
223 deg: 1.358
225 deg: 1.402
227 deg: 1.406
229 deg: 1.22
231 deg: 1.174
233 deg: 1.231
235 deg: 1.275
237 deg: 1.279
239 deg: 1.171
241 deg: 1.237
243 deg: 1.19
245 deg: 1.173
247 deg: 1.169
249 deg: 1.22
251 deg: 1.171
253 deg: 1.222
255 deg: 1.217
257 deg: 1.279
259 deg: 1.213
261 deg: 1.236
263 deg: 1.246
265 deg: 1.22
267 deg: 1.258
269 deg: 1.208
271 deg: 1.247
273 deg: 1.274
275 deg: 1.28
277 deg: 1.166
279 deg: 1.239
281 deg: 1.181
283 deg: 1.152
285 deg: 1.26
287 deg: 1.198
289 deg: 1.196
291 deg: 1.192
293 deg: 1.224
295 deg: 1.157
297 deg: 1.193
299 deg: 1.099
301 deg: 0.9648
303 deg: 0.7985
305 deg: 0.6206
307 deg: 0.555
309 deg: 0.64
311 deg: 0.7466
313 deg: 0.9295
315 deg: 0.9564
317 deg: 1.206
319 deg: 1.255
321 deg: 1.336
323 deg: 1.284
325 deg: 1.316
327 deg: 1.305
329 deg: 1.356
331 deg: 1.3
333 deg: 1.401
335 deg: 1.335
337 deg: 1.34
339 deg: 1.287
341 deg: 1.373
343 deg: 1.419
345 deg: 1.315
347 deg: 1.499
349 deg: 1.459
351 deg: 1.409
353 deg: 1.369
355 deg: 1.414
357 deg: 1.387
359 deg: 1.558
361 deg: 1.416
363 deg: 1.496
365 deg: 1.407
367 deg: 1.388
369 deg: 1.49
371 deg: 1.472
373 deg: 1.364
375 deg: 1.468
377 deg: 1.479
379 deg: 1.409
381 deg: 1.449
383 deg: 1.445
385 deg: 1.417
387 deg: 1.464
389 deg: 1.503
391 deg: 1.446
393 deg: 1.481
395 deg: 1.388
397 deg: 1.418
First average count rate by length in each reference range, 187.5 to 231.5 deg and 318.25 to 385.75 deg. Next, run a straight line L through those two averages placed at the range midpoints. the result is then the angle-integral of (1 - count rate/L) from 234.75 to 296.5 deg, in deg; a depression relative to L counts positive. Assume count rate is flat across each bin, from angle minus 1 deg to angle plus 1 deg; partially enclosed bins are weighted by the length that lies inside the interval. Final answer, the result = 6.2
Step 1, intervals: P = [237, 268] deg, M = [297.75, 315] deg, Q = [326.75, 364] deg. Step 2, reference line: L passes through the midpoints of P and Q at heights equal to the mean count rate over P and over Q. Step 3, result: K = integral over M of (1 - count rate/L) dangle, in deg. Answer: 6.7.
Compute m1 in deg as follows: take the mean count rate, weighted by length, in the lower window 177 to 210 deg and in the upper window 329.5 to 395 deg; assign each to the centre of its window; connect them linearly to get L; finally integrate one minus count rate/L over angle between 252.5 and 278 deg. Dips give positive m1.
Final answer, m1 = 2.2 deg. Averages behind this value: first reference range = 1.3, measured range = 1.24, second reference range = 1.42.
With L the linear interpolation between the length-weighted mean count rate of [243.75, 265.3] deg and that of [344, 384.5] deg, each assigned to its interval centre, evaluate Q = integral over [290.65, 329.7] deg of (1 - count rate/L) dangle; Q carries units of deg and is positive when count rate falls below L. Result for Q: 8.1 deg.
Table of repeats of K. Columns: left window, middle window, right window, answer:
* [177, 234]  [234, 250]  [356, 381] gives 1.5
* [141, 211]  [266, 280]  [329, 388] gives 1.3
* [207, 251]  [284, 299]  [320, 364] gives 1.6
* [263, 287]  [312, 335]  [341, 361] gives 1.8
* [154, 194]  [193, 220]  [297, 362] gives -0.9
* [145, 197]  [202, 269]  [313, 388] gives 2.7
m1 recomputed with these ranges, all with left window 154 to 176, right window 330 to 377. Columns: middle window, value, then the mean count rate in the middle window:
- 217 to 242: 1.2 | 1.29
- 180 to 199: 0.8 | 1.28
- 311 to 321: 2.3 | 1.08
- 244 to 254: 1.3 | 1.19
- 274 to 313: 9.6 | 1.04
